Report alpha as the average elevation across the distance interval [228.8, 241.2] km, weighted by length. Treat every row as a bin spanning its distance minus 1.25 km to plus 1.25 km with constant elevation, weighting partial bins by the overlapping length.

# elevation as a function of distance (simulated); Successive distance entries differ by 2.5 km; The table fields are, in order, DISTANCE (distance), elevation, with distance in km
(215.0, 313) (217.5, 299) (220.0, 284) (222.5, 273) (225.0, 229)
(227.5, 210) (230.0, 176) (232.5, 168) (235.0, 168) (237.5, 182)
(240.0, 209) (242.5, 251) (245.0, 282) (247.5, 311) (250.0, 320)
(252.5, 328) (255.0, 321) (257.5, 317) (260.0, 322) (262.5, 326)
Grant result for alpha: 181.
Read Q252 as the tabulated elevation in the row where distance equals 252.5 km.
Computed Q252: 328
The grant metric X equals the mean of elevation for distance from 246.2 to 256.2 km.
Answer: 320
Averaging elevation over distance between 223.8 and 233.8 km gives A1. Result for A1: 195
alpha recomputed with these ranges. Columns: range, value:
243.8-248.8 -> 297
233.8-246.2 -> 218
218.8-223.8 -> 278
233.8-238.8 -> 175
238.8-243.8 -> 231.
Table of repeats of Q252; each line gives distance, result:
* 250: 320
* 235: 168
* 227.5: 210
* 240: 209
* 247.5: 311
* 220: 284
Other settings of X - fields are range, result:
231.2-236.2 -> 168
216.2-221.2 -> 292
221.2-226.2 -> 252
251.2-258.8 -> 322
